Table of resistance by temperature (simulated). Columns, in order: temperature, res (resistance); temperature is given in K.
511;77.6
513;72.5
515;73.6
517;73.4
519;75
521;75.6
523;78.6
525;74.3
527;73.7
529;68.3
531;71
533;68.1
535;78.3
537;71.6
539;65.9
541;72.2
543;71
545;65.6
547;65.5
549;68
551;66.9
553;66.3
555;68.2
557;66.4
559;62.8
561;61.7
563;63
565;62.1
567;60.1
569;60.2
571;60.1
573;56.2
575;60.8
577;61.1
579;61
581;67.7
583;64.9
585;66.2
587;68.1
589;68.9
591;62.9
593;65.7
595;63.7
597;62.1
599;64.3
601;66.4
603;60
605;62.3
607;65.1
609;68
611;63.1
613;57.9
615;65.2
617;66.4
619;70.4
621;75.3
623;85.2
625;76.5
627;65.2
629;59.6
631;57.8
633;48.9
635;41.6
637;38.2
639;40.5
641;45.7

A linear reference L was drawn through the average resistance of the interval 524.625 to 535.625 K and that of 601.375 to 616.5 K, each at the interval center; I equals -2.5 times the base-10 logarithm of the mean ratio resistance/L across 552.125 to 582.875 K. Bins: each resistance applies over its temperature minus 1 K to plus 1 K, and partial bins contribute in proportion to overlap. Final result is 0.09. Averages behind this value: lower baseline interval 72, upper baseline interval 63.3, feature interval 62.6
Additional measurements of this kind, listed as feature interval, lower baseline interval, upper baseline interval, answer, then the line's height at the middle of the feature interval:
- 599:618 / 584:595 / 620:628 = 0.12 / 71.3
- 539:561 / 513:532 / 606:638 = 0.06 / 70.7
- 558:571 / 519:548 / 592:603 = 0.11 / 67.9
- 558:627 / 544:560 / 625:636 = -0.07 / 61.3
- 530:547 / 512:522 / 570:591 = 0.00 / 70.4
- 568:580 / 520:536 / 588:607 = 0.13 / 67.3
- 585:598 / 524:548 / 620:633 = 0.06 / 69.1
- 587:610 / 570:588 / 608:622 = 0.00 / 64.9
